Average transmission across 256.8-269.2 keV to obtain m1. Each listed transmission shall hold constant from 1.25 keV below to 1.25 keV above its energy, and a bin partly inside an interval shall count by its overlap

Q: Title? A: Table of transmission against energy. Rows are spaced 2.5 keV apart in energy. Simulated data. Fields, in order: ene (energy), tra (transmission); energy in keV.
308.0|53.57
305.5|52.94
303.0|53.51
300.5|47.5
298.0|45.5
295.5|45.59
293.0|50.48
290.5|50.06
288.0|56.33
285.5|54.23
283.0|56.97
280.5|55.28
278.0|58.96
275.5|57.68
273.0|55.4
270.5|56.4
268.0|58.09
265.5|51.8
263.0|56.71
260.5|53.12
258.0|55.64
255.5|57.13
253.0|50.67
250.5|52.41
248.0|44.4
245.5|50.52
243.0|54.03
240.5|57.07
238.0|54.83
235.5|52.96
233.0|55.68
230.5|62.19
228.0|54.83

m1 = 55.1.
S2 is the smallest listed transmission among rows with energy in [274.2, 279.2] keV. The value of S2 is 57.68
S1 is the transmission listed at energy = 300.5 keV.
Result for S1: 47.5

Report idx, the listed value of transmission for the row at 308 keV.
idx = 53.57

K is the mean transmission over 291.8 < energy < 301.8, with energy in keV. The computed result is 47.3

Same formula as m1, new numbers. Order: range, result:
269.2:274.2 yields 55.9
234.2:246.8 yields 53.9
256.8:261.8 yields 54.4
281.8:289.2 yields 55.8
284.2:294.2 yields 52.8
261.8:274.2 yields 55.7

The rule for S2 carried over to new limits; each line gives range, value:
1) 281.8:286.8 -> 54.23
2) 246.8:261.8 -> 44.4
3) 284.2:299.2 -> 45.5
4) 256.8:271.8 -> 51.8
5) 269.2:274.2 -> 55.4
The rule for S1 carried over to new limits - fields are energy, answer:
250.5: 52.41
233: 55.68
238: 54.83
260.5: 53.12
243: 54.03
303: 53.51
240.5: 57.07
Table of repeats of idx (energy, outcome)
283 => 56.97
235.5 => 52.96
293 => 50.48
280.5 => 55.28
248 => 44.4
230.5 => 62.19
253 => 50.67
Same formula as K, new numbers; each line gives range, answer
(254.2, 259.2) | 56.3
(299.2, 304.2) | 50.4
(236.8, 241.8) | 55.9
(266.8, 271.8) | 57.2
